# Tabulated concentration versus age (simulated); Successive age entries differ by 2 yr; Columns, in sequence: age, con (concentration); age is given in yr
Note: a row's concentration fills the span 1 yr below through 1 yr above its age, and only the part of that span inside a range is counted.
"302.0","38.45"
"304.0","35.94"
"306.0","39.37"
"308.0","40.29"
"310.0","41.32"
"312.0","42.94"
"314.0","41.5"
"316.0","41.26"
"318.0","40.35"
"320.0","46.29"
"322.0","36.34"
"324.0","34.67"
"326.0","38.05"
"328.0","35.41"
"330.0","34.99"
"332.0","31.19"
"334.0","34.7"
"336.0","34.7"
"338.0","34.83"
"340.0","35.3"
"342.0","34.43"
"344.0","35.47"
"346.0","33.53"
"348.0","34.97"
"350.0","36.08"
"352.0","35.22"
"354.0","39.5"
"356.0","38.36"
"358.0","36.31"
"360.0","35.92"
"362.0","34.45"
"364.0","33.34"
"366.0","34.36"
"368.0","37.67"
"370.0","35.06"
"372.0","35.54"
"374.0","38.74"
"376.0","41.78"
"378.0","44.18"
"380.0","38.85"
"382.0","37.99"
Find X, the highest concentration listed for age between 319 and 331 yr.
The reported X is 46.29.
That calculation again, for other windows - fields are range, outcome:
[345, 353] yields 36.08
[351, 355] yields 39.5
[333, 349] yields 35.47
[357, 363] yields 36.31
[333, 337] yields 34.7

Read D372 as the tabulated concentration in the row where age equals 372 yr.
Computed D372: 35.54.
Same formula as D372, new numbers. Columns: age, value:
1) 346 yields 33.53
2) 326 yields 38.05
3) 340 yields 35.3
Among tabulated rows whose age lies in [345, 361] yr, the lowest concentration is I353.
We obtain 33.53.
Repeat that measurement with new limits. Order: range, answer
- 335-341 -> 34.7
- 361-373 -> 33.34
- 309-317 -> 41.26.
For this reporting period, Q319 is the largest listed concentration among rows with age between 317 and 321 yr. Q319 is 46.29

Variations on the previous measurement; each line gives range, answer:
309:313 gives 42.94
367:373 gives 37.67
